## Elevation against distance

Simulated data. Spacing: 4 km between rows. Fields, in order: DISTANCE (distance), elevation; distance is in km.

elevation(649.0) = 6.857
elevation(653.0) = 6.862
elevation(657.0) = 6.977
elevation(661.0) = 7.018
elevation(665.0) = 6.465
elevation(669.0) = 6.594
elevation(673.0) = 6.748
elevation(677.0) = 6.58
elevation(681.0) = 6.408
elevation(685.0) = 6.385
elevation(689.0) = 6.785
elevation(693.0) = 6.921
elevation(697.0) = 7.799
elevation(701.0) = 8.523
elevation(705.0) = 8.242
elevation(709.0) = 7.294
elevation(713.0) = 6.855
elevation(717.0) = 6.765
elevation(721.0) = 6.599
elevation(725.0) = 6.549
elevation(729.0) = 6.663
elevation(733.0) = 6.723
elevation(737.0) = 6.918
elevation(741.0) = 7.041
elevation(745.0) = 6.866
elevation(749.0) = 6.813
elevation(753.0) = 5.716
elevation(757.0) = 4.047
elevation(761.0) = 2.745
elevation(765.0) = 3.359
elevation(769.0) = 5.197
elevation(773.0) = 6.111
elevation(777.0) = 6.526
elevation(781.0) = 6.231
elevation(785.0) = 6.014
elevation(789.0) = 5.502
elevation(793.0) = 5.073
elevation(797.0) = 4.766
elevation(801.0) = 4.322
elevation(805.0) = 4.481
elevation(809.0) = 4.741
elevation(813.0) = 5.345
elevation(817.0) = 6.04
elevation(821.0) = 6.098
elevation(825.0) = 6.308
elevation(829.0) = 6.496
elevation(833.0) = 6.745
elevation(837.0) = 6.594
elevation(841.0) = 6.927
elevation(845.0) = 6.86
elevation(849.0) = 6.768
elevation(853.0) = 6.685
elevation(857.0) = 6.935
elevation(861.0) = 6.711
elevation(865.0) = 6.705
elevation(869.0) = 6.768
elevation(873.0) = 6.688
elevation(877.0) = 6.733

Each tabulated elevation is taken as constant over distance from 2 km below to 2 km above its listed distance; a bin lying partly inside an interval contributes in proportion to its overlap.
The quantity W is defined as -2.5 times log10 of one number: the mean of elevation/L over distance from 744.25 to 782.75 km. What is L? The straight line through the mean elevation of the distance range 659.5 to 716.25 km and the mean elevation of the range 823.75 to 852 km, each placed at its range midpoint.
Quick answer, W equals 0.28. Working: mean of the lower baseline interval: 7.04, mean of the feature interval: 5.31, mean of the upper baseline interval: 6.68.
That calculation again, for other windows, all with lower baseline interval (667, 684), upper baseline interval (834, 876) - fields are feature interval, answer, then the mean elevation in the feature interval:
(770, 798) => 0.16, 5.76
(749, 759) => 0.25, 5.27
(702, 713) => -0.16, 7.67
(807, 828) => 0.17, 5.74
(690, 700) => -0.13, 7.42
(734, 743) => -0.05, 6.95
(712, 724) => -0.02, 6.71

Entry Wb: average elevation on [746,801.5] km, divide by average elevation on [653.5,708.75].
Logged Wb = 0.7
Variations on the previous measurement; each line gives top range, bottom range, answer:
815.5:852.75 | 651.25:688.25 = 0.98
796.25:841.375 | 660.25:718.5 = 0.81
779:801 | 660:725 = 0.77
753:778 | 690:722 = 0.63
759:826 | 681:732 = 0.74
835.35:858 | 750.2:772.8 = 1.52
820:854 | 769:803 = 1.19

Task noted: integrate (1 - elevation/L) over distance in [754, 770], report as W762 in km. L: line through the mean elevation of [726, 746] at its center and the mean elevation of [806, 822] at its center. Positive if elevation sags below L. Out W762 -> 6.3 km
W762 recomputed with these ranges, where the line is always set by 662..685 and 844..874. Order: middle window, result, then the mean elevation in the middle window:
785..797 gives 2.46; 5.32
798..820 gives 5.52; 5.03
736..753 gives -0.33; 6.77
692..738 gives -3.88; 7.16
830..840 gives 0.09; 6.68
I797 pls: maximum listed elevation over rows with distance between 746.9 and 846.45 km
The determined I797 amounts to 6.927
